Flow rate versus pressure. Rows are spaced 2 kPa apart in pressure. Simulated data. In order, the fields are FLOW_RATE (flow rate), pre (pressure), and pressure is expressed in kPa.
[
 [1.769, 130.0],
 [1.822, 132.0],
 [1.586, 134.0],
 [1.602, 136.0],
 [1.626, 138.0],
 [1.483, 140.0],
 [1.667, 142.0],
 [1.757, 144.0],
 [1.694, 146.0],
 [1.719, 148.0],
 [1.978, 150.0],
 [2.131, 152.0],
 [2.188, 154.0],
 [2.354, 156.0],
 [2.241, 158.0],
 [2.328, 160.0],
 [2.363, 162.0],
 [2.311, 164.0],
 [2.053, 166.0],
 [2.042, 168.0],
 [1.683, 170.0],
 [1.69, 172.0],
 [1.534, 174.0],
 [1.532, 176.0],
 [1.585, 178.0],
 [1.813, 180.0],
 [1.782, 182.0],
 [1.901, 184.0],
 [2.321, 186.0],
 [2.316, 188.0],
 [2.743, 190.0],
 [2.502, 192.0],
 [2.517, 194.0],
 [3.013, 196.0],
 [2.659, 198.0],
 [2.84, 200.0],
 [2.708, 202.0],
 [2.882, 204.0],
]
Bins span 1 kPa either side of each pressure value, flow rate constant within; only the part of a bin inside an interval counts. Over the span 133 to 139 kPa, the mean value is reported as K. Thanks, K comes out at 1.6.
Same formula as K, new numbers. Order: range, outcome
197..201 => 2.75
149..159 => 2.18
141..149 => 1.71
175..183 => 1.68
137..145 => 1.63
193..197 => 2.76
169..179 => 1.6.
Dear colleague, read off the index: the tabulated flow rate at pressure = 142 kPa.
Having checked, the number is 1.667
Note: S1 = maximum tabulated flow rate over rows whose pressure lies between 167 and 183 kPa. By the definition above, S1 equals 2.042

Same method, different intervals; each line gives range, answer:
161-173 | 2.363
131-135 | 1.822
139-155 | 2.188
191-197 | 3.013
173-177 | 1.534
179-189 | 2.321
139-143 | 1.667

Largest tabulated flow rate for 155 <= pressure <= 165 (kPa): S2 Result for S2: 2.363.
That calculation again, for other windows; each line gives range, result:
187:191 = 2.743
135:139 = 1.626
